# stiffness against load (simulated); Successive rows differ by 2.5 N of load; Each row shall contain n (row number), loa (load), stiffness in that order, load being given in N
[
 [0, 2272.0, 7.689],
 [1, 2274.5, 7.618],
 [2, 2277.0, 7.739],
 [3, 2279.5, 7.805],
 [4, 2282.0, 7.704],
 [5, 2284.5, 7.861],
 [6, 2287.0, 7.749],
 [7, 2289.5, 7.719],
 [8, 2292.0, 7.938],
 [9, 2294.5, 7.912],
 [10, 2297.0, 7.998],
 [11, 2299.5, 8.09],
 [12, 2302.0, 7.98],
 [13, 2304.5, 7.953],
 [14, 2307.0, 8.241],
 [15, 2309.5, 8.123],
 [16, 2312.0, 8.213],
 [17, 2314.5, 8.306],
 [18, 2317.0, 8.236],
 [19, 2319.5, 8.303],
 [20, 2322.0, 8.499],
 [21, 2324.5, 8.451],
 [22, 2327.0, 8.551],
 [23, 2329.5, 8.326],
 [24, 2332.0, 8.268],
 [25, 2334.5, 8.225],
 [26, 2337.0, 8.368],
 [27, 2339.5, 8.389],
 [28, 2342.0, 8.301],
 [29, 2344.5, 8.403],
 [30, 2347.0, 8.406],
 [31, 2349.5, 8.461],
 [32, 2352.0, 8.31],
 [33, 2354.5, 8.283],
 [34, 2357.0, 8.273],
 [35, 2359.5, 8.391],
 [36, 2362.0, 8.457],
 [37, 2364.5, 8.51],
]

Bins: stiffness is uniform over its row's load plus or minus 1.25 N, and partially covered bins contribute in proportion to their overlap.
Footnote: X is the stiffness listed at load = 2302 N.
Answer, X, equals 7.98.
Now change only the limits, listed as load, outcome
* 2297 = 7.998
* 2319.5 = 8.303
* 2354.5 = 8.283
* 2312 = 8.213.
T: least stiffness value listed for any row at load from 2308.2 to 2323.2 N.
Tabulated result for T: 8.123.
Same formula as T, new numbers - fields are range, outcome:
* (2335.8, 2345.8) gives 8.301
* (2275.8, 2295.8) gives 7.704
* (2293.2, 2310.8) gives 7.912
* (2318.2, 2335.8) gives 8.225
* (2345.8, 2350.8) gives 8.406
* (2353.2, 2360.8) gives 8.273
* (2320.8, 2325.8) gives 8.451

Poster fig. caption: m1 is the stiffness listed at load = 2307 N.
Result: 8.241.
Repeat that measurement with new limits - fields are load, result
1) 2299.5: 8.09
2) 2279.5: 7.805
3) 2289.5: 7.719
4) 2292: 7.938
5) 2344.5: 8.403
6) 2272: 7.689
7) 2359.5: 8.391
